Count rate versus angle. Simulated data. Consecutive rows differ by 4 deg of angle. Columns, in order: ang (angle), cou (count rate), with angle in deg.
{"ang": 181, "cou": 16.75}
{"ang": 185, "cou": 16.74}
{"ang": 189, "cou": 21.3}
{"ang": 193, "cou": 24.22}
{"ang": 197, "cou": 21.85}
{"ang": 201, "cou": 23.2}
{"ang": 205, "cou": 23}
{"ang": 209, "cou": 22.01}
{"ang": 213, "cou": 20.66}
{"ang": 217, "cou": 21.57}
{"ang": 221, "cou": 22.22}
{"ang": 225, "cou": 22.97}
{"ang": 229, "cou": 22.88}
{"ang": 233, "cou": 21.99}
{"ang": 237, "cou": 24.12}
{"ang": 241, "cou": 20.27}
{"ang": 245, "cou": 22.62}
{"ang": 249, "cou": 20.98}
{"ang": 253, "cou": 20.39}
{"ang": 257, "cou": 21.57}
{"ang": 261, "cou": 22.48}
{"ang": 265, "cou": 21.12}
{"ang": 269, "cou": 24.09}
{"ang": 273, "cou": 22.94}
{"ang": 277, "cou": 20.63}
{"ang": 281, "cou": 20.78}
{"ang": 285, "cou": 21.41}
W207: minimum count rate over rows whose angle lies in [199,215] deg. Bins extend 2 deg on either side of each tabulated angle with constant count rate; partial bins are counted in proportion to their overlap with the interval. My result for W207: 20.66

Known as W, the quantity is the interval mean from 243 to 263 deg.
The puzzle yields 21.6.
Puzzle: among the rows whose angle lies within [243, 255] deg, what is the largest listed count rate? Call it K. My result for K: 22.62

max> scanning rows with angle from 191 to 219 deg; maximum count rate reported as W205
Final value 24.22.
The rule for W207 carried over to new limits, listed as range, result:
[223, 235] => 21.99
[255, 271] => 21.12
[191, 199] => 21.85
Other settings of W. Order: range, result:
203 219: 21.8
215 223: 21.9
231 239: 23.1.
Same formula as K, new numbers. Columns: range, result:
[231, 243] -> 24.12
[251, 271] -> 24.09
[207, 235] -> 22.97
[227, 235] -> 22.88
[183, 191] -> 21.3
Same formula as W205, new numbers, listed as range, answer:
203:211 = 23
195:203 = 23.2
